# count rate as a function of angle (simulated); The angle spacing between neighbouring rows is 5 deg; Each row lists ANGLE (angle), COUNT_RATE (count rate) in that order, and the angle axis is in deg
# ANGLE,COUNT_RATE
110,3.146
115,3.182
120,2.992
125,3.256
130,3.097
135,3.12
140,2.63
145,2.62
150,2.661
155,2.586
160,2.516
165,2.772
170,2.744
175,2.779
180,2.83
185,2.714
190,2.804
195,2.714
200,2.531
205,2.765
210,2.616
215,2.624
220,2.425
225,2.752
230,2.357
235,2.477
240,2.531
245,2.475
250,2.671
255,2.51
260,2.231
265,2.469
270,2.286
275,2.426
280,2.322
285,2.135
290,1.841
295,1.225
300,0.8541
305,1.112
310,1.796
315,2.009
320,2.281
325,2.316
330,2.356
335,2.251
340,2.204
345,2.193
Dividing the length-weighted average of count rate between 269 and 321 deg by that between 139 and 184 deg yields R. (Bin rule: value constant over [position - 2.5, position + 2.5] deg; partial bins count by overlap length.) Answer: 0.68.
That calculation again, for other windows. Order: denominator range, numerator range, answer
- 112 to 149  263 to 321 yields 0.63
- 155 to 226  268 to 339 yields 0.73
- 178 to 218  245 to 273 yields 0.90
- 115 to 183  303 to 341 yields 0.72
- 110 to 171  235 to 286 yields 0.84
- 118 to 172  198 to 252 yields 0.91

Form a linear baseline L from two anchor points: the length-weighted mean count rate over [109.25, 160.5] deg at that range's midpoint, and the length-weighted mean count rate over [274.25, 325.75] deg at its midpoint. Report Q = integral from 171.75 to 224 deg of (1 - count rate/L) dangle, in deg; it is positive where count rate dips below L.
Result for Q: -4.2 deg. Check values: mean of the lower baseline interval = 2.9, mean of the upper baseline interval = 1.81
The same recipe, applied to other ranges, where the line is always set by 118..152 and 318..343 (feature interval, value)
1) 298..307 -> 5.3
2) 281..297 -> 4.1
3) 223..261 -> 0.9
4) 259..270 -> 0.6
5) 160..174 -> 0.5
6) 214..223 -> 0.4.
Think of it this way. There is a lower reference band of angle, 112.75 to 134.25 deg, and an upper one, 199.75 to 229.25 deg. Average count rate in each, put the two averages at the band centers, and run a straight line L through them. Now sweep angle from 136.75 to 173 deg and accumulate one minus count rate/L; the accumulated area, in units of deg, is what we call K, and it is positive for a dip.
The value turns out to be 3.6 deg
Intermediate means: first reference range 3.13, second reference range 2.61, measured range 2.66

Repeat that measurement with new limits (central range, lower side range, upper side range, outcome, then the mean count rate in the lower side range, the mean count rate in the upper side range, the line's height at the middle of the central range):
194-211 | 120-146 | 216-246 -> -0.1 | 2.97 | 2.51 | 2.64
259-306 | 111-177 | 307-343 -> 8.7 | 2.85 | 2.16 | 2.32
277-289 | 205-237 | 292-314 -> -4.2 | 2.56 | 1.31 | 1.62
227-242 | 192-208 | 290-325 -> -0.8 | 2.67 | 1.62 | 2.34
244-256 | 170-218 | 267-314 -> -2.2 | 2.71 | 1.79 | 2.18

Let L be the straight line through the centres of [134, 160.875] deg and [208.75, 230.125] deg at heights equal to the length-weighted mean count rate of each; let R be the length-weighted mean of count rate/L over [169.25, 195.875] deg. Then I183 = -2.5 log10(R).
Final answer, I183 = -0.06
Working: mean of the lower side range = 2.68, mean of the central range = 2.77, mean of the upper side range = 2.57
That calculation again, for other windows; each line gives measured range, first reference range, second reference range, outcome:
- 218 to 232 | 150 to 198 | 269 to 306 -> -0.102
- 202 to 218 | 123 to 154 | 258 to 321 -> -0.101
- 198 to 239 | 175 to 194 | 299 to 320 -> -0.051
